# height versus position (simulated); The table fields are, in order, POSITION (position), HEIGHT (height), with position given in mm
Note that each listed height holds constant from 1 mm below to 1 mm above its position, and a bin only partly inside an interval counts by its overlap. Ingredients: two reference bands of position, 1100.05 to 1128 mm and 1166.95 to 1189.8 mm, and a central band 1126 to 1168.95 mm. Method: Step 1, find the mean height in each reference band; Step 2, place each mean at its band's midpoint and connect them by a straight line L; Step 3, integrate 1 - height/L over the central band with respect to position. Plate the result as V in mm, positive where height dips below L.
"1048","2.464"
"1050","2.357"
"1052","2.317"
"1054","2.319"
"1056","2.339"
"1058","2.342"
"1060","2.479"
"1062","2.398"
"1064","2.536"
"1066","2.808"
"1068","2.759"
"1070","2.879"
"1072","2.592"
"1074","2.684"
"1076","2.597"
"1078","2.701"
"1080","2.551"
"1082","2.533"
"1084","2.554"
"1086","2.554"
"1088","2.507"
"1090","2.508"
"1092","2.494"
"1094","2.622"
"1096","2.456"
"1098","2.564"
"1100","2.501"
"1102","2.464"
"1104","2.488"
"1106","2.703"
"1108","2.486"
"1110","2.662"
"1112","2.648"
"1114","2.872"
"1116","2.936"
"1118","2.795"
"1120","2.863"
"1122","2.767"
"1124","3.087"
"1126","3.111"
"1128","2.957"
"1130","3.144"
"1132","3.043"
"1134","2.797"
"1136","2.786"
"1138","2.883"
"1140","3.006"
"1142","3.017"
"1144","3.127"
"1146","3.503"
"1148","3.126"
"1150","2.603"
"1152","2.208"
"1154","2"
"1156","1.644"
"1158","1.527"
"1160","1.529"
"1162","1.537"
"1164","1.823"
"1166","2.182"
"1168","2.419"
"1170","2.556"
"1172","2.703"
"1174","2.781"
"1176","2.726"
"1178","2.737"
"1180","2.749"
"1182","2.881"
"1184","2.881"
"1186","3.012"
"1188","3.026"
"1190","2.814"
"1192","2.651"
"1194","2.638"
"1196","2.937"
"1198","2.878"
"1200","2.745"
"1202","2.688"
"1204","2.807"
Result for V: 3.6 mm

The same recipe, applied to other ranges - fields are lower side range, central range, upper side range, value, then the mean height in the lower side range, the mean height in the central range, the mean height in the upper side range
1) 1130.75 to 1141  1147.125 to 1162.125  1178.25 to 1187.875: 4.44 mm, 2.91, 2.04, 2.88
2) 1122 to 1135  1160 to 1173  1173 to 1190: 3.32 mm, 3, 2.15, 2.85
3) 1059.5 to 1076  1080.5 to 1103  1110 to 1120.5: 1.66 mm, 2.64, 2.52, 2.81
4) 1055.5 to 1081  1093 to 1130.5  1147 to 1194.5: -3.08 mm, 2.59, 2.74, 2.45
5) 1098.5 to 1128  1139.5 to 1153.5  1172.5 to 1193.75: -0.64 mm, 2.75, 2.91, 2.82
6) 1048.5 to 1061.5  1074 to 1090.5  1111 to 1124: -0.03 mm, 2.36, 2.57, 2.83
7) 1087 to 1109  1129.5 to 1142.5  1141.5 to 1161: -2.65 mm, 2.53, 2.94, 2.41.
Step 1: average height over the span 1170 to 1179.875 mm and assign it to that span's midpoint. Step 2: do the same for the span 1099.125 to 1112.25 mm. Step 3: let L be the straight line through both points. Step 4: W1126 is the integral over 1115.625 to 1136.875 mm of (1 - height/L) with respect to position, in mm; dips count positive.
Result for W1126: -2.7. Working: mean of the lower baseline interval 2.56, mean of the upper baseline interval 2.72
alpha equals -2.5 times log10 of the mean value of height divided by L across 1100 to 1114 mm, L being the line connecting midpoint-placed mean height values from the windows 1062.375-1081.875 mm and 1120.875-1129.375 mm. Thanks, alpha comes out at 0.11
